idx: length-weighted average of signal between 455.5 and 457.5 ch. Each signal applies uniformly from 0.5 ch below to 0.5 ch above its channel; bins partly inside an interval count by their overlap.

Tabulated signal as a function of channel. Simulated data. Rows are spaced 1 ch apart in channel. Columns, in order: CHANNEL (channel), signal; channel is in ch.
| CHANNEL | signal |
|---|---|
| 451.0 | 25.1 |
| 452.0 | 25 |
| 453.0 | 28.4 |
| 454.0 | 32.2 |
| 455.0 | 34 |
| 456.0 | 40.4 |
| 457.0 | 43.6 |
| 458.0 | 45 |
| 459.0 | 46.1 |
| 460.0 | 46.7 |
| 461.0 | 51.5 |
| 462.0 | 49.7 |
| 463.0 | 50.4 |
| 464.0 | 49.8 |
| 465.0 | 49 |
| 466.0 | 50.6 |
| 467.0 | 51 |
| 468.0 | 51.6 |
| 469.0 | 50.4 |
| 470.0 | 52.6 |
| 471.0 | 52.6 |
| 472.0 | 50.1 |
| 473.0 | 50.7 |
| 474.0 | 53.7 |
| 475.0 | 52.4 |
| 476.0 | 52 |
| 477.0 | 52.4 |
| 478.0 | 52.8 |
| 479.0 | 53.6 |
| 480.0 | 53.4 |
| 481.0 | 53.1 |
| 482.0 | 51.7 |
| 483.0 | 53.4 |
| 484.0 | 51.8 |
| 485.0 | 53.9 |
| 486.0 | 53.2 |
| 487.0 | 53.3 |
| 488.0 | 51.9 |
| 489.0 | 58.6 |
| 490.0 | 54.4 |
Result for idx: 42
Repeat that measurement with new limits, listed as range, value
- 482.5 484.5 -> 52.6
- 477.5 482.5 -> 52.9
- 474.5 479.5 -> 52.6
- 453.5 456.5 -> 35.5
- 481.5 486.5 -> 52.8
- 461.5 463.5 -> 50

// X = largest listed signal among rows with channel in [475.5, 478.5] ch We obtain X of 52.8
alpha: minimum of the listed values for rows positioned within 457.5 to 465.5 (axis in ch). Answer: 45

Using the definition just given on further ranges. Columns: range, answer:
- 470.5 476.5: 50.1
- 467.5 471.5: 50.4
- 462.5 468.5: 49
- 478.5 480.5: 53.4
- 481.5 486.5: 51.7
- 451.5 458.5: 25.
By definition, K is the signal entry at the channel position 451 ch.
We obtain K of 25.1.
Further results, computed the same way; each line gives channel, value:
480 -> 53.4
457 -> 43.6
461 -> 51.5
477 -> 52.4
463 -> 50.4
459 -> 46.1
